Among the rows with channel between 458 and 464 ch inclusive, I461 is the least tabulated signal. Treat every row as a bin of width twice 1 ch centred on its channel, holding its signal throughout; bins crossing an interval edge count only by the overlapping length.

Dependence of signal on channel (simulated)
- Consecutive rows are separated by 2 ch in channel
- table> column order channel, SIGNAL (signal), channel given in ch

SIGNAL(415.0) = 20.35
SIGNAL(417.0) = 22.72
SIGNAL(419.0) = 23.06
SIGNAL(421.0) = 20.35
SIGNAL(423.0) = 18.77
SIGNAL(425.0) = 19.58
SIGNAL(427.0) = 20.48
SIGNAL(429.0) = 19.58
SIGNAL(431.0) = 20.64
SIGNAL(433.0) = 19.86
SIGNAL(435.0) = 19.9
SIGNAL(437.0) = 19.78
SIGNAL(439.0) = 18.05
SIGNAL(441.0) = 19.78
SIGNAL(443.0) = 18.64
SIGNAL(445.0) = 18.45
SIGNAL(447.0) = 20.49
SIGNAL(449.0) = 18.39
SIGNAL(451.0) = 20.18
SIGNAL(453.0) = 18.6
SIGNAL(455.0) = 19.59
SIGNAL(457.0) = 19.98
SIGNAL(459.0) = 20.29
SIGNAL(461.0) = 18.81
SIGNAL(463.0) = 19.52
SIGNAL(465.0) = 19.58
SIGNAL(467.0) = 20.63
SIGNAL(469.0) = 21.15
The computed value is 18.81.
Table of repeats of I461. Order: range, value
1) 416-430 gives 18.77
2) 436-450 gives 18.05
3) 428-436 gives 19.58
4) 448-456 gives 18.39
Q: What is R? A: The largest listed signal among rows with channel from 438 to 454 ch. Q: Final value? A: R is 20.49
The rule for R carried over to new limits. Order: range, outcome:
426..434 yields 20.64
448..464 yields 20.29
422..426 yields 19.58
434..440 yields 19.9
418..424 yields 23.06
